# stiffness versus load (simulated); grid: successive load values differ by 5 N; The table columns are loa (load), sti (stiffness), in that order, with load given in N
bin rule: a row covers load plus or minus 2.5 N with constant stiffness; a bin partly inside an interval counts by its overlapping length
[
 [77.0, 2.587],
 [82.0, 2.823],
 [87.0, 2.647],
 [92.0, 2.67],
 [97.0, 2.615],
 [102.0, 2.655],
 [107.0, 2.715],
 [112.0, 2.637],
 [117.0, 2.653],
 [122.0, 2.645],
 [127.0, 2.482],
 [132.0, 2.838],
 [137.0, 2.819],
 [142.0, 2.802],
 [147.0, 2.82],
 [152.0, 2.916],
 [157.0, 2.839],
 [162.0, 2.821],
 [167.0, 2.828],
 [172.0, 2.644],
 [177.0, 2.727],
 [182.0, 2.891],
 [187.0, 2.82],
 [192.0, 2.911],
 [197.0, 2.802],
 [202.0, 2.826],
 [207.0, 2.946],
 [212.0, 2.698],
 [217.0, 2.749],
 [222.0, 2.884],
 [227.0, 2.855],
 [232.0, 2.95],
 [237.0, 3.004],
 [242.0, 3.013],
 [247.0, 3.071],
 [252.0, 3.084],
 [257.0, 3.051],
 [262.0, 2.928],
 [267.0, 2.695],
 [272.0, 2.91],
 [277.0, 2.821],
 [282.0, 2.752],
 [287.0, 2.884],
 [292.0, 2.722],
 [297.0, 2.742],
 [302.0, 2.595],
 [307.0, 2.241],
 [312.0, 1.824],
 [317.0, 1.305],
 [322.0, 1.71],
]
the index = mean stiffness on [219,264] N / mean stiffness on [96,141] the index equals 1.1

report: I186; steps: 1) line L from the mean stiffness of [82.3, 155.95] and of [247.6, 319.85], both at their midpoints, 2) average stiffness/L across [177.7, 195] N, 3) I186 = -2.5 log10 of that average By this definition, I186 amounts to -0.07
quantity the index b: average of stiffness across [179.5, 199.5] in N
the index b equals 2.86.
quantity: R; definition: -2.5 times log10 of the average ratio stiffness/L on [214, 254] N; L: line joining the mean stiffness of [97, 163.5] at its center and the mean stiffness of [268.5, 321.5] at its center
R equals -0.154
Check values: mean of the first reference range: 2.74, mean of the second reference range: 2.45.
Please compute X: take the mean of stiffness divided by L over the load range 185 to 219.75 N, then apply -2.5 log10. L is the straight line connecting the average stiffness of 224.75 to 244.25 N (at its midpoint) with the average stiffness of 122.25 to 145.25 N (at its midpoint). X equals 0.02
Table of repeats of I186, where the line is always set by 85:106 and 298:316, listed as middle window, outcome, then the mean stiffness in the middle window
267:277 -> -0.24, 2.83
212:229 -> -0.18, 2.81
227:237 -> -0.24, 2.94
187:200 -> -0.17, 2.85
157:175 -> -0.11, 2.77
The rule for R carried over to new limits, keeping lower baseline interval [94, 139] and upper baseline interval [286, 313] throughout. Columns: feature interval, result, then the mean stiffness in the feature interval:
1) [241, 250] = -0.19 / 3.05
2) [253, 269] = -0.15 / 2.92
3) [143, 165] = -0.08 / 2.85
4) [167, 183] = -0.05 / 2.75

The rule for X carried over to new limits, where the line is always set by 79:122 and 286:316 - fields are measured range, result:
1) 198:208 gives -0.13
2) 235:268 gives -0.20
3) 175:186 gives -0.10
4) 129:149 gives -0.07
